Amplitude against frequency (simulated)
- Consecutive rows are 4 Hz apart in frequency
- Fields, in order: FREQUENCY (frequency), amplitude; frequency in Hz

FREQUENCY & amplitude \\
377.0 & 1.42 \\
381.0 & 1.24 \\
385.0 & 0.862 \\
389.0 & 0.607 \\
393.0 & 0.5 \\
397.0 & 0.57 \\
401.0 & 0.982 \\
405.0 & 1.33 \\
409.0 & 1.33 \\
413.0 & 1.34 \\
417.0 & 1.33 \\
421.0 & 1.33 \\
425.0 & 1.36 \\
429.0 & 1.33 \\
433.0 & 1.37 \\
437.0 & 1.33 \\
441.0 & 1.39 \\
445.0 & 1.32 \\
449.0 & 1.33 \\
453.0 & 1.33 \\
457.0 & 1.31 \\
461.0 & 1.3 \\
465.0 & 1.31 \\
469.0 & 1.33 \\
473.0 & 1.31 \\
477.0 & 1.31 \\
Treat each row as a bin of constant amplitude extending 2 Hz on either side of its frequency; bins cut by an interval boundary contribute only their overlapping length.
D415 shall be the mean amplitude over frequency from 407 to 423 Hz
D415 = 1.33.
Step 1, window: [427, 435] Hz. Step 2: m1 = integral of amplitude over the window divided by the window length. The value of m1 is 1.35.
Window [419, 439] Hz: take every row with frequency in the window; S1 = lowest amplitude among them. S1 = 1.33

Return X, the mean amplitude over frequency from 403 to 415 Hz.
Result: 1.33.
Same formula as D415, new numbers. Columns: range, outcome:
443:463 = 1.32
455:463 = 1.31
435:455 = 1.34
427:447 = 1.35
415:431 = 1.34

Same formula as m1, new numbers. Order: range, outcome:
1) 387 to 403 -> 0.665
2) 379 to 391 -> 0.903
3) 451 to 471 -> 1.32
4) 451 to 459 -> 1.32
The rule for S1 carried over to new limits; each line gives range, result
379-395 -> 0.5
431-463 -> 1.3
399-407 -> 0.982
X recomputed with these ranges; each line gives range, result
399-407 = 1.16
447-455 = 1.33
